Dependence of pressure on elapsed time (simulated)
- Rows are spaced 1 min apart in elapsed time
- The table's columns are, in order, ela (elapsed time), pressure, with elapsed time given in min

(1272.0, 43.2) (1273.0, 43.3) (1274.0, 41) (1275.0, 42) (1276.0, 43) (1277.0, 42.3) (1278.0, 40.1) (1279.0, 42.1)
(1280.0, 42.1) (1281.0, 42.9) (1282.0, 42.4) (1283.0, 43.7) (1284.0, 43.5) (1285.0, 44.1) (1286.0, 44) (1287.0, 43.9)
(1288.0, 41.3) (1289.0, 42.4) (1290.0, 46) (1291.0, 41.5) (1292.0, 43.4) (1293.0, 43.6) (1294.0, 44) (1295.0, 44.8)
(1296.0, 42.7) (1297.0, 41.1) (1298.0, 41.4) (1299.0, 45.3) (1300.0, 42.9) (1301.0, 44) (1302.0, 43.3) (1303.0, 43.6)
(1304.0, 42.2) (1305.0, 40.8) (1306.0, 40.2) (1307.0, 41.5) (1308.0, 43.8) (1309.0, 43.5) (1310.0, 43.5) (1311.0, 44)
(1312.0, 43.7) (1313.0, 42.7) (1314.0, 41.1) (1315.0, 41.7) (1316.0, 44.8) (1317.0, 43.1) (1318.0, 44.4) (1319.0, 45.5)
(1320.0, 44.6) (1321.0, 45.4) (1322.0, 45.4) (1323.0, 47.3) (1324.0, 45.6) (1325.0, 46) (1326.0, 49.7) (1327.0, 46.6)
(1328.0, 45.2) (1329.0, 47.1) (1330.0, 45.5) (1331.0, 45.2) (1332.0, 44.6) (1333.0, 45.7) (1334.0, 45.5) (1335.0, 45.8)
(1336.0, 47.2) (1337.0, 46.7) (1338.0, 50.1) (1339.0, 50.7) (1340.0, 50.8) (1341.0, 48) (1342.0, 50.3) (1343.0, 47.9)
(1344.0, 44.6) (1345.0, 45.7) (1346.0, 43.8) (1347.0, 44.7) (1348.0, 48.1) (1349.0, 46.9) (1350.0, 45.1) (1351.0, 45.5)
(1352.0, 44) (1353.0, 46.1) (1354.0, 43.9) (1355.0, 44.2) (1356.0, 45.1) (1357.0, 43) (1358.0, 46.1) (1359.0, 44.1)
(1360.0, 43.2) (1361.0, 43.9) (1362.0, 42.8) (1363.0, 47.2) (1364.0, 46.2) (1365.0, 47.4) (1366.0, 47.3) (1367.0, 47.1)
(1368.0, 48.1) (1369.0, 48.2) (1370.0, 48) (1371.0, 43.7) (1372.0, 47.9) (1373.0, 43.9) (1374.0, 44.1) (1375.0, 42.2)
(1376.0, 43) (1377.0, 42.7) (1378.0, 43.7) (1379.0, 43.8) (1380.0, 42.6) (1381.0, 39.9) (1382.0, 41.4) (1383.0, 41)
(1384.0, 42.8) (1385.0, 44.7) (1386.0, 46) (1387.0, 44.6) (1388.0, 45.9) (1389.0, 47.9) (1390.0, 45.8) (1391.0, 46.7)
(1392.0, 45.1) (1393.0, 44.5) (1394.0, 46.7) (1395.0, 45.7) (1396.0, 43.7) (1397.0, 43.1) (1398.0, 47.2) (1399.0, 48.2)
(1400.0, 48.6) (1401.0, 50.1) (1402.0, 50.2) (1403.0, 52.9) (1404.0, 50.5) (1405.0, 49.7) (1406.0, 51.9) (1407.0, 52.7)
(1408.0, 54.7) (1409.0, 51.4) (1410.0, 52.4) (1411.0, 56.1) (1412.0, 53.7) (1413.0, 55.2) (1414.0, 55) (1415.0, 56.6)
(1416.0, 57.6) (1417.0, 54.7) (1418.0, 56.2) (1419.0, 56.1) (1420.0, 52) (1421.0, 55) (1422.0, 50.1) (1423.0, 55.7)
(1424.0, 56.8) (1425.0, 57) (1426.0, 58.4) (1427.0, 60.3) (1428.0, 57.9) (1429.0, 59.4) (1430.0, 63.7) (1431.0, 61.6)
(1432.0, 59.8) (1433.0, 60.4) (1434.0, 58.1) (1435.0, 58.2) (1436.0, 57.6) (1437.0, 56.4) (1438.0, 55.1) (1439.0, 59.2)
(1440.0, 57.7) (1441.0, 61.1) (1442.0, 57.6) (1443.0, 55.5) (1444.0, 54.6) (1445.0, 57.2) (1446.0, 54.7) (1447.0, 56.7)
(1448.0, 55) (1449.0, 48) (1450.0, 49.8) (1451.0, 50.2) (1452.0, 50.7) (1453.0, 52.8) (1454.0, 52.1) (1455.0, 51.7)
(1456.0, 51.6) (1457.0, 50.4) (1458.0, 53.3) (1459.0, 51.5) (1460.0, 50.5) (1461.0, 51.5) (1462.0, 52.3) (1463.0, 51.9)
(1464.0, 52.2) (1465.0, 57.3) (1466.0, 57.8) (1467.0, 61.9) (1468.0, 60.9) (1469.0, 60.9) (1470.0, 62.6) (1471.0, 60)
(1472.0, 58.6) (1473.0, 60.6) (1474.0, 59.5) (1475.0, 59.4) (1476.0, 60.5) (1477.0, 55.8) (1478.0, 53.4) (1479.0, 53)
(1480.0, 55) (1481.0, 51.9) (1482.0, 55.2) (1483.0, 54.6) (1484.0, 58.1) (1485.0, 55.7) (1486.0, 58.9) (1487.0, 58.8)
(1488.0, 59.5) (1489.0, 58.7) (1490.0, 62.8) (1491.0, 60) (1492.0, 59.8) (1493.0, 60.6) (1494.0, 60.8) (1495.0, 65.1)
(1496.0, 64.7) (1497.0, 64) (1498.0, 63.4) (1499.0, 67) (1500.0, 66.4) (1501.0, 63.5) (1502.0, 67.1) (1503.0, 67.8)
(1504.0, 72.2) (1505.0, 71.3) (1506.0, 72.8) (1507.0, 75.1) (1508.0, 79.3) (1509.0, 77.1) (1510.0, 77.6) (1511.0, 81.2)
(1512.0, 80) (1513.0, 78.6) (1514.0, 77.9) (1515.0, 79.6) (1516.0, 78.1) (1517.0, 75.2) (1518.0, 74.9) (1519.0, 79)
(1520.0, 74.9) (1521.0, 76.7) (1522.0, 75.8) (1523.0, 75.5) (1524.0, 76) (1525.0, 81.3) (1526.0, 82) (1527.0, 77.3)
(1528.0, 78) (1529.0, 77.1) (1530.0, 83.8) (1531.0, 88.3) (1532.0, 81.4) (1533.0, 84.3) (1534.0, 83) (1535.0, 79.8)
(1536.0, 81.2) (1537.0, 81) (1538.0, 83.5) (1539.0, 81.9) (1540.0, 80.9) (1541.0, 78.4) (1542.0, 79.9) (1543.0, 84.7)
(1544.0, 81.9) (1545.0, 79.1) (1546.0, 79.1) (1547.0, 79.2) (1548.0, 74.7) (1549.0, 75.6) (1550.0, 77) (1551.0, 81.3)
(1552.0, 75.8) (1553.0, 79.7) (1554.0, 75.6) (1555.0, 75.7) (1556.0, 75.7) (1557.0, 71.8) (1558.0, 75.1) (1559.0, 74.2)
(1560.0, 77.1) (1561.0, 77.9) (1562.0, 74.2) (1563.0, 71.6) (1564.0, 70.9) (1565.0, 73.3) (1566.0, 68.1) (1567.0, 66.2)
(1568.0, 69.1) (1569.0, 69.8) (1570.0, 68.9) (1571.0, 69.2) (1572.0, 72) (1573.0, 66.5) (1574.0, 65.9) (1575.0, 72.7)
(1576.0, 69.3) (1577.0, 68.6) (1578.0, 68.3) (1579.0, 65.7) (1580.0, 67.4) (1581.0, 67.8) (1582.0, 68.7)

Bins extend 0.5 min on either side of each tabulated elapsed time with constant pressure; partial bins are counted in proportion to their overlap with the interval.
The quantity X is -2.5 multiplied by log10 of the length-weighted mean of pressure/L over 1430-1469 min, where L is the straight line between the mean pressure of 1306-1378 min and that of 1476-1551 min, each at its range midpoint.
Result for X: 0.12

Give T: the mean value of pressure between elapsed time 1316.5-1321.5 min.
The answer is 44.6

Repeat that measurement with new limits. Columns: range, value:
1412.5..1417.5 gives 55.8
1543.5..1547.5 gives 79.8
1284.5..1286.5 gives 44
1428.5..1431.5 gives 61.6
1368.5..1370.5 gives 48.1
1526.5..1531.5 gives 80.9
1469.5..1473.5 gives 60.5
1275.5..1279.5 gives 41.9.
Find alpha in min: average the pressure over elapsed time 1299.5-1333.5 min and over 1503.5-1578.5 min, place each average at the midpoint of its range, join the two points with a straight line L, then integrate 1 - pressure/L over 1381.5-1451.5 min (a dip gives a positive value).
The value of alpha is 7.1 min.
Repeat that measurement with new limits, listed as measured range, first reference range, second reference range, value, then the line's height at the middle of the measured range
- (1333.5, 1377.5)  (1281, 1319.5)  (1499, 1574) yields 4.20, 50.9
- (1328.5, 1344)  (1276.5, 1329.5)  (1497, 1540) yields 0.45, 48.7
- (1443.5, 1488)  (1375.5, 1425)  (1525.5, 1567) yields 4.92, 62.2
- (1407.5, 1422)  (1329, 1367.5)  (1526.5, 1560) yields 0.70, 57.4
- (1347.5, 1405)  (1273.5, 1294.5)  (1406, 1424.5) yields 6.18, 51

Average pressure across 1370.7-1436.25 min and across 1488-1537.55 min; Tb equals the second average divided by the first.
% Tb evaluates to 1.46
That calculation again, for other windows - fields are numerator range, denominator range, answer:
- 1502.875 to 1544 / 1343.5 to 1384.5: 1.76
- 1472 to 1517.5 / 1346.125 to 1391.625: 1.45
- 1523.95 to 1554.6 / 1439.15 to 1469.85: 1.47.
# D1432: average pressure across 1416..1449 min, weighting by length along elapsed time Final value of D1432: 57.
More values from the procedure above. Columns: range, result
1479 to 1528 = 68.9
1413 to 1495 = 56.5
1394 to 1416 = 51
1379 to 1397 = 44.4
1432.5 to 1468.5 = 54.8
